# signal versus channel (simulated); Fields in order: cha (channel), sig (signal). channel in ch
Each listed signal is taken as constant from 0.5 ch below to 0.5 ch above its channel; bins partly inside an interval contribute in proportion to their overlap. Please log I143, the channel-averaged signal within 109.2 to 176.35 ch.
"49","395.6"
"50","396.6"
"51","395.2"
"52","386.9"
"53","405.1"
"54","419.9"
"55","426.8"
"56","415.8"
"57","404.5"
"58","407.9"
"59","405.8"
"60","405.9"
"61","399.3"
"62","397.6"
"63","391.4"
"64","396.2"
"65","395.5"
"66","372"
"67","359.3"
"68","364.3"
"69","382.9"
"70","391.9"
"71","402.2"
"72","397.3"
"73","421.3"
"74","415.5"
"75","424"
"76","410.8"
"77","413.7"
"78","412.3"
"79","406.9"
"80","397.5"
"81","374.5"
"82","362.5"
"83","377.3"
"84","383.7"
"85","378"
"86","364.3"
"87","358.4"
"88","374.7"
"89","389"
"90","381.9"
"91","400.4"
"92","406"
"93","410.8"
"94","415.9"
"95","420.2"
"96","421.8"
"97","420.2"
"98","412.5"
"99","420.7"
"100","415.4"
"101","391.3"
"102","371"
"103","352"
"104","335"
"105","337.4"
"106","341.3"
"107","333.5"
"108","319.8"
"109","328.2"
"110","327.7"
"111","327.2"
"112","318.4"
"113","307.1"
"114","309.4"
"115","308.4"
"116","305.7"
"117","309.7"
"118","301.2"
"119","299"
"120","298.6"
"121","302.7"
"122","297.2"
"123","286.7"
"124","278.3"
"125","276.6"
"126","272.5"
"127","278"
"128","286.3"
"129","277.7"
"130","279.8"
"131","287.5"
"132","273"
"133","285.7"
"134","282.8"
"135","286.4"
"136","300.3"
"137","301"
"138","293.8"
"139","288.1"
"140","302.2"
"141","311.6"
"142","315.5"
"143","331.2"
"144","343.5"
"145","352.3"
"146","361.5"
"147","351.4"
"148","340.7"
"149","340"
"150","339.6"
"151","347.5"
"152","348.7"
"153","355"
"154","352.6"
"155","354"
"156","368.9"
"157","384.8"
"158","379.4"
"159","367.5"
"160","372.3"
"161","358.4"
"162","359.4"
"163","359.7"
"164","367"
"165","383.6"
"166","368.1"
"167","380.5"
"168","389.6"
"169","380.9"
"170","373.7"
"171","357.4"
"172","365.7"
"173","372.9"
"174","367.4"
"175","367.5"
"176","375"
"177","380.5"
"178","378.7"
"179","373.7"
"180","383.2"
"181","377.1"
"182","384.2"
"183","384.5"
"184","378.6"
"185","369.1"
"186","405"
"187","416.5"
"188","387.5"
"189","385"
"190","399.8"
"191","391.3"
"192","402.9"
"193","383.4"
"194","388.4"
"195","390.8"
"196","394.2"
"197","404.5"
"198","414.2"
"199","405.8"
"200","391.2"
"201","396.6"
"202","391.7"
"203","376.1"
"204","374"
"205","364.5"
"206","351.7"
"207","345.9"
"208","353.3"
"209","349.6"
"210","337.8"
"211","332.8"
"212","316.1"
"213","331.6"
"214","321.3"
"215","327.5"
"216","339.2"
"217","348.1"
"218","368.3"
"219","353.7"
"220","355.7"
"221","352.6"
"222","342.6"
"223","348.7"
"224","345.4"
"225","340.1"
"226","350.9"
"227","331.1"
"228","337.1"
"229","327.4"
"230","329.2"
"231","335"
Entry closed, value 330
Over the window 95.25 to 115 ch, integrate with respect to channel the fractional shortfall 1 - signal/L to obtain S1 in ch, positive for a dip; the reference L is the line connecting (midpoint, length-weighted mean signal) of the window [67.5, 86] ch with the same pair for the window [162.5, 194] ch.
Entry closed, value 1.7 ch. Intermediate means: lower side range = 395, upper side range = 380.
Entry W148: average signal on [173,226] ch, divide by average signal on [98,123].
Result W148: 1.11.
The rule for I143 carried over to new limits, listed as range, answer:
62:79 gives 397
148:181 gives 367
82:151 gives 336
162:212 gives 378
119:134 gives 285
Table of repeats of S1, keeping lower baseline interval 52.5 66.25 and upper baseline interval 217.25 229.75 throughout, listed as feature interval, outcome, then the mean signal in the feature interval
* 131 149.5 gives 3.0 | 314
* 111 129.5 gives 4.2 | 296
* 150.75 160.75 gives 0.2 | 363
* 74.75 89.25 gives 0.3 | 388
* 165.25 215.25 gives -2.4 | 375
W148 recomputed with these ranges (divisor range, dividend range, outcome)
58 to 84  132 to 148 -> 0.79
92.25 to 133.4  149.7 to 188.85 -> 1.13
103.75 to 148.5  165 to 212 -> 1.23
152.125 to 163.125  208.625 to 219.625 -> 0.93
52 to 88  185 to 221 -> 0.94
